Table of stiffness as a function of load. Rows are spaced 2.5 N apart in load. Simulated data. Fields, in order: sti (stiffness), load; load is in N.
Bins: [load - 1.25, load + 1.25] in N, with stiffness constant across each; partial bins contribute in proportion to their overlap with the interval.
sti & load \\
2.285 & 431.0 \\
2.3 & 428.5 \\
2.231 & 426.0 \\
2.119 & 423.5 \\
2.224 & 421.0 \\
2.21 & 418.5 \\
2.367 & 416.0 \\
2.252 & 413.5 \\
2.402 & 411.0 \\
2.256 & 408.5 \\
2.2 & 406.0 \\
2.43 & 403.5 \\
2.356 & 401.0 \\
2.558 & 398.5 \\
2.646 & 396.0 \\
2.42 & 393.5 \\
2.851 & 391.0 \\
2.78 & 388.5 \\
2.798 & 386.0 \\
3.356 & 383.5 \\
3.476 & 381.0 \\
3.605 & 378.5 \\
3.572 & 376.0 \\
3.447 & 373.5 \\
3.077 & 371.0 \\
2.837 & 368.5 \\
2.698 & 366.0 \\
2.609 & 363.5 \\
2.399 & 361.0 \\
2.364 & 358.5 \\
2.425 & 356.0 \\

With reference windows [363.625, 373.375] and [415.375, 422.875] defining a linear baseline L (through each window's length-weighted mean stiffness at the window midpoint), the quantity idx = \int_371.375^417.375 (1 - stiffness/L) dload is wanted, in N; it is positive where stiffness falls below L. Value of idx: -3.3 N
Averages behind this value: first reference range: 2.91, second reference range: 2.25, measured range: 2.77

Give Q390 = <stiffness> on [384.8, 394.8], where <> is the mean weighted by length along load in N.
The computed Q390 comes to 2.71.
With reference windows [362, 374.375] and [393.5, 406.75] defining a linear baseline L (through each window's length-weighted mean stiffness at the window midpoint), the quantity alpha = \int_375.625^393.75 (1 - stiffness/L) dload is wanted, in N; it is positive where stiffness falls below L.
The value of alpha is -3.0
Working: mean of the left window 2.91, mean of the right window 2.45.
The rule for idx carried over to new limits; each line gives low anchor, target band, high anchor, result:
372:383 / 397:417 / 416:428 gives 2.2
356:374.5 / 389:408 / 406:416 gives -0.6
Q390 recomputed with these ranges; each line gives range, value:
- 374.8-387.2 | 3.36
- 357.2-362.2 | 2.38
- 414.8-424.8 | 2.23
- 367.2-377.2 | 3.23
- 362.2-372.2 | 2.8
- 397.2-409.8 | 2.36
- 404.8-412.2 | 2.29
